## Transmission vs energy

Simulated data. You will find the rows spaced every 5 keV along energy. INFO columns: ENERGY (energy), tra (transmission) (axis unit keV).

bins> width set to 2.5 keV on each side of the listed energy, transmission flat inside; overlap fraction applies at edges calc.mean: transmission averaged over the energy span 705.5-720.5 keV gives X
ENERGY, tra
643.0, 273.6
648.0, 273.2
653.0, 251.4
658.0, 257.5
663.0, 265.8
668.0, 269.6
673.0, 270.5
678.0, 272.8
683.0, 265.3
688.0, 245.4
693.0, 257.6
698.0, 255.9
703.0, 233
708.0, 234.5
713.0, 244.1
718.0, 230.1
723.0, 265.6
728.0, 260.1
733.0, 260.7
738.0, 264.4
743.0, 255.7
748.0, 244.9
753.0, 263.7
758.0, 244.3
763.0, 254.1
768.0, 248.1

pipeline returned 236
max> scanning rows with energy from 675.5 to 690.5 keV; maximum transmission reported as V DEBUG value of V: 272.8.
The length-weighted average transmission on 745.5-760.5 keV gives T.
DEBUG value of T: 251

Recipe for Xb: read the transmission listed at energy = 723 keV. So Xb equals 265.6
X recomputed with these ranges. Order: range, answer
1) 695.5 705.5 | 244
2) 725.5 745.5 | 260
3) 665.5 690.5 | 265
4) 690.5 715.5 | 245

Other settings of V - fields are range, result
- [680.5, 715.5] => 265.3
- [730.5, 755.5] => 264.4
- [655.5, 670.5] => 269.6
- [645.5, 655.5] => 273.2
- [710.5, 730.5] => 265.6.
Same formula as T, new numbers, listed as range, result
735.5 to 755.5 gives 257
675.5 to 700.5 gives 259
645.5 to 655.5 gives 262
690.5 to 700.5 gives 257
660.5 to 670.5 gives 268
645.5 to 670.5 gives 264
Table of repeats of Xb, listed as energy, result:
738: 264.4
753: 263.7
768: 248.1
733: 260.7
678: 272.8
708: 234.5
